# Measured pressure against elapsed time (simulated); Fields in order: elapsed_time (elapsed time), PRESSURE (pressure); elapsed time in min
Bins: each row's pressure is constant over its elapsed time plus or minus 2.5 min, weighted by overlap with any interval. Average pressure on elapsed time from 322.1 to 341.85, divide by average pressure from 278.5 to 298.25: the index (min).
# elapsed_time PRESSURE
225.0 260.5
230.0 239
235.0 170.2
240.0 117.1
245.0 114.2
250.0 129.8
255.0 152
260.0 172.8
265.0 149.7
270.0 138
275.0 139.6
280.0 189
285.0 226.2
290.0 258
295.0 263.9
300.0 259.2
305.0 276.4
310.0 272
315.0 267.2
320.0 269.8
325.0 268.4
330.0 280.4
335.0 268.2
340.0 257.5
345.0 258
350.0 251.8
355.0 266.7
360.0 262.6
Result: 1.1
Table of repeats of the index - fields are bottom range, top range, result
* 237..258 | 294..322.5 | 2.06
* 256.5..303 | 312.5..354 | 1.33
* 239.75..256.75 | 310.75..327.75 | 2.09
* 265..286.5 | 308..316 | 1.61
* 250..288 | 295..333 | 1.63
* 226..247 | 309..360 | 1.58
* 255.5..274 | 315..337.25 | 1.78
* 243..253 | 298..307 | 2.16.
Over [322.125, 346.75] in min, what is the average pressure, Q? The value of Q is 267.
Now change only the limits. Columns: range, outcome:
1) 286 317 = 264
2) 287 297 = 259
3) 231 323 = 199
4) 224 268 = 164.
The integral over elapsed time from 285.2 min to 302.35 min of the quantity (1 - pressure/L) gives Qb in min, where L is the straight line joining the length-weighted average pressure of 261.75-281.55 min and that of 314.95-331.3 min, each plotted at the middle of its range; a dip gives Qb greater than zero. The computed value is -4.4 min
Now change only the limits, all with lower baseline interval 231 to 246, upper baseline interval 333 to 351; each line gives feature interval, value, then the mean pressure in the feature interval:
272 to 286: 0.92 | 179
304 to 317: -2.72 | 272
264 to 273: 1.82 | 143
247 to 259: 1.39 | 144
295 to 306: -2.67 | 266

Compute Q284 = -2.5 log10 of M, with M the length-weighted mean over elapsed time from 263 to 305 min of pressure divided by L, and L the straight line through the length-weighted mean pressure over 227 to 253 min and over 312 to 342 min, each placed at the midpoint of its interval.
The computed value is 0.04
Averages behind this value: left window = 156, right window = 269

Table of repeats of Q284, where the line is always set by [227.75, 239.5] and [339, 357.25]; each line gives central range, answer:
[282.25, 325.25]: -0.13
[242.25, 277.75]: 0.40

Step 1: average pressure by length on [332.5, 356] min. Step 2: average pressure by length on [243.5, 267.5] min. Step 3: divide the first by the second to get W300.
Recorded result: 1.79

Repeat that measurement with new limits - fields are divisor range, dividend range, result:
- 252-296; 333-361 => 1.41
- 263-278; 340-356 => 1.79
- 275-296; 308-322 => 1.22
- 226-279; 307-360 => 1.70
